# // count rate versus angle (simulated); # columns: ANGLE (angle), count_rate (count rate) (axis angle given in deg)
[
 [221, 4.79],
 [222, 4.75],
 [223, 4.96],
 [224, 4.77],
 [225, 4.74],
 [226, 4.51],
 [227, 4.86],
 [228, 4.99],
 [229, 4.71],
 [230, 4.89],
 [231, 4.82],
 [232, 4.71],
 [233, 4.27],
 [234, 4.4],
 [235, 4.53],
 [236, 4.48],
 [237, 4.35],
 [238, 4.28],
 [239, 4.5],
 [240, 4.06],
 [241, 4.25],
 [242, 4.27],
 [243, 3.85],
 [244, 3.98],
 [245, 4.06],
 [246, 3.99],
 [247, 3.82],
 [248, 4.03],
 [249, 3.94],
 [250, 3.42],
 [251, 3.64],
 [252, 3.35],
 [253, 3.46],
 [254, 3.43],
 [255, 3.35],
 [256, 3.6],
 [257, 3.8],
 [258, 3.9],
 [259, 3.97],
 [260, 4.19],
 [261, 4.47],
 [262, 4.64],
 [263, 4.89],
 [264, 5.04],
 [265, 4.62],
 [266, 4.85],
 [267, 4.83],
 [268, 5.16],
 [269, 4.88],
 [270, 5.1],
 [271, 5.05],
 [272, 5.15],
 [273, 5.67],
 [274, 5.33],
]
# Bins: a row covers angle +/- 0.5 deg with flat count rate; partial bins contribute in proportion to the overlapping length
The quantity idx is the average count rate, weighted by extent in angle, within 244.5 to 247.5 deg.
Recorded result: 3.96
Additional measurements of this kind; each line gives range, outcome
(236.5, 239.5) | 4.38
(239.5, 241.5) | 4.15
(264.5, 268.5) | 4.87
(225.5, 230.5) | 4.79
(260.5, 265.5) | 4.73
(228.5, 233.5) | 4.68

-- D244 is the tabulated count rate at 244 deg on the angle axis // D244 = 3.98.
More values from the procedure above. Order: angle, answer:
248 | 4.03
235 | 4.53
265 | 4.62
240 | 4.06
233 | 4.27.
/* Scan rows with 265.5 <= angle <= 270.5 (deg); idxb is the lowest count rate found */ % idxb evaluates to 4.83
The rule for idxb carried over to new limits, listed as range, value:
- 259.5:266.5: 4.19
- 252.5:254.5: 3.43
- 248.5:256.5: 3.35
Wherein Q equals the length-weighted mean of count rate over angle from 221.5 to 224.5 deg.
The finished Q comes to 4.83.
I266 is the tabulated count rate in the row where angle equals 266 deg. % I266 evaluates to 4.85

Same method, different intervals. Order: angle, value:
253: 3.46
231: 4.82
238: 4.28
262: 4.64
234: 4.4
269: 4.88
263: 4.89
